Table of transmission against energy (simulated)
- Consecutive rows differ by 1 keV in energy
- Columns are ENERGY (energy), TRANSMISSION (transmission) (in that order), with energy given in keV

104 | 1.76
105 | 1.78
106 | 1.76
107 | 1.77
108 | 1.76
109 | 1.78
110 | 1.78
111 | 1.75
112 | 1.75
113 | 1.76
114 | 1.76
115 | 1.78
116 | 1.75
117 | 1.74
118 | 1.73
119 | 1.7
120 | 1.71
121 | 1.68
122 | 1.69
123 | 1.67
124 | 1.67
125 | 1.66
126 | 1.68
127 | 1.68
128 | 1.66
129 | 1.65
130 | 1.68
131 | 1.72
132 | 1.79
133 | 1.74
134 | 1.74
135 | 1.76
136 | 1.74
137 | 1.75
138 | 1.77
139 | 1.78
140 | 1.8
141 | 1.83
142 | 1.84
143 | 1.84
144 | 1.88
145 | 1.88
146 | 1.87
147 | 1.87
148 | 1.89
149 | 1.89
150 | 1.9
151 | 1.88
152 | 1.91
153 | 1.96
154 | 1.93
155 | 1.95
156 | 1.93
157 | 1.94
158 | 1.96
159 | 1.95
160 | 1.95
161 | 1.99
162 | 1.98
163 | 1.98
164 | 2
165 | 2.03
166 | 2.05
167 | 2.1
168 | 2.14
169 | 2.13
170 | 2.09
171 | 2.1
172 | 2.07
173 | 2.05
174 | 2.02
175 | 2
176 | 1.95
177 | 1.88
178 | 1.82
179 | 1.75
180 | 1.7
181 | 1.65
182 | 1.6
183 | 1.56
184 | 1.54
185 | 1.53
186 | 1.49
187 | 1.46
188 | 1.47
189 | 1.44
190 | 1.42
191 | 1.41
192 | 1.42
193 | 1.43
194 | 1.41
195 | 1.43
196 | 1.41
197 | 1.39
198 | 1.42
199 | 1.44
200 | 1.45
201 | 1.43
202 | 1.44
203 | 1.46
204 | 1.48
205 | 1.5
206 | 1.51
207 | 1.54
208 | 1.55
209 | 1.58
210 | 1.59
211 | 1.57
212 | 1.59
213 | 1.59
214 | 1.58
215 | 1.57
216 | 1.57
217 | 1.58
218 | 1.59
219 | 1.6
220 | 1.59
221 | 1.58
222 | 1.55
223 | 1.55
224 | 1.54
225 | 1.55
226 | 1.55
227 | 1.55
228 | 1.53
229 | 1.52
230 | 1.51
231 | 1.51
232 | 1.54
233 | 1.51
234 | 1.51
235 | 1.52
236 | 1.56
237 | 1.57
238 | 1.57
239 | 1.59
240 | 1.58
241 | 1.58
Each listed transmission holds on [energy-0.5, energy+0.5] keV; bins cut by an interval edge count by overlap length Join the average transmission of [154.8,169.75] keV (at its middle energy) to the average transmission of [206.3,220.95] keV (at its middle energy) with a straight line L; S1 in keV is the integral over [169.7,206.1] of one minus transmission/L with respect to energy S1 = 3.8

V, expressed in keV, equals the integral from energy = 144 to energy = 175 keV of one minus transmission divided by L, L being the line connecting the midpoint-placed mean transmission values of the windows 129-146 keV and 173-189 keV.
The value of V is -4.3 keV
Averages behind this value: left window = 1.78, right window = 1.7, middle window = 1.98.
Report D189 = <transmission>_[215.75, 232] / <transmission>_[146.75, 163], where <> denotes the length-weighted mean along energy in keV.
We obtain 0.80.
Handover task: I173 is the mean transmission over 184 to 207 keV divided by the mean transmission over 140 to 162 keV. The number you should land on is 0.8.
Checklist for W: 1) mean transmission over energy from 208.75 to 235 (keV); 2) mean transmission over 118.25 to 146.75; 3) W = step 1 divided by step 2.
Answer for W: 0.9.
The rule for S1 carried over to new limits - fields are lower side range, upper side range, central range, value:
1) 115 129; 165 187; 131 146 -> -0.4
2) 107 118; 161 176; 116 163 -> 2.2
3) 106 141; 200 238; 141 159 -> -2.4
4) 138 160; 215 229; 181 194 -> 1.8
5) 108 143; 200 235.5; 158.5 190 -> -4.1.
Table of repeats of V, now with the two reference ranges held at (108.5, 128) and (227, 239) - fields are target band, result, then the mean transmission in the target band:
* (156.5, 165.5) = -1.8 keV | 1.98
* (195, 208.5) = 1.1 keV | 1.46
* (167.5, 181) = -2.8 keV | 1.96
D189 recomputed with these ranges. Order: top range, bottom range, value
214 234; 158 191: 0.85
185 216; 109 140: 0.86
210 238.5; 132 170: 0.82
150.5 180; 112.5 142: 1.14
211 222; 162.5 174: 0.77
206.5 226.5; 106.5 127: 0.91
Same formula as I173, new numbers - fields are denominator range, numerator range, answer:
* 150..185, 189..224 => 0.78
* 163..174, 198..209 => 0.72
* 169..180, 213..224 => 0.80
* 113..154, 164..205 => 0.95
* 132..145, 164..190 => 1.02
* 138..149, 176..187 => 0.90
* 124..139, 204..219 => 0.91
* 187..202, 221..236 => 1.07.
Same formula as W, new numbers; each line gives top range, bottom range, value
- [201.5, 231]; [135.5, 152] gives 0.84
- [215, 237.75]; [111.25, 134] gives 0.91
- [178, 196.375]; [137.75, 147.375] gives 0.83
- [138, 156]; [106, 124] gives 1.08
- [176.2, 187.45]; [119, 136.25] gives 0.97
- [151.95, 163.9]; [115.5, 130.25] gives 1.16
